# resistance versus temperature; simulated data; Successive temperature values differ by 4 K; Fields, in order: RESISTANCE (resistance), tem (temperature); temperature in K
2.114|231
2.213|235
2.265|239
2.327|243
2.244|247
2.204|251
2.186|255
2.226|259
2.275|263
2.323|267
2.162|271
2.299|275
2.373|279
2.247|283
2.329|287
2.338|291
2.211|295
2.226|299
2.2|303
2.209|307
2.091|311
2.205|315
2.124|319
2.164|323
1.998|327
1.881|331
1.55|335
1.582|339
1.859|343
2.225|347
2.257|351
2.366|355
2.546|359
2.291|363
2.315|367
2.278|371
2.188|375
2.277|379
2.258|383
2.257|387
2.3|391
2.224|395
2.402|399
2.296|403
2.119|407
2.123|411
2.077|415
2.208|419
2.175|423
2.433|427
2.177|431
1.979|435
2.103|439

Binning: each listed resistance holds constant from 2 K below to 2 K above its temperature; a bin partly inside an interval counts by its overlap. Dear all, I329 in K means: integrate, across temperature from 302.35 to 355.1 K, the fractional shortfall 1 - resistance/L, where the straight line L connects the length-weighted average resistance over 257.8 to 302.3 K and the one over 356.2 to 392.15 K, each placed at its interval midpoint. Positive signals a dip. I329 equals 5.8 K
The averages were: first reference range 2.27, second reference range 2.3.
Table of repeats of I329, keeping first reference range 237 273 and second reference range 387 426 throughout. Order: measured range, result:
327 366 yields 2.9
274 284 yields -0.3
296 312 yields 0.4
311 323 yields 0.4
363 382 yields -0.3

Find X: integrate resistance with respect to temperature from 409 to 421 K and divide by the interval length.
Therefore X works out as 2.14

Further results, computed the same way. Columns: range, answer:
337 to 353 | 1.98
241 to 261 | 2.24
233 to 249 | 2.26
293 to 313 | 2.19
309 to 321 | 2.14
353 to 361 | 2.46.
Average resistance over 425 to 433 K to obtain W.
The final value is 2.3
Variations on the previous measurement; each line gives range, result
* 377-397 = 2.26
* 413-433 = 2.21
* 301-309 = 2.2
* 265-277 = 2.26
